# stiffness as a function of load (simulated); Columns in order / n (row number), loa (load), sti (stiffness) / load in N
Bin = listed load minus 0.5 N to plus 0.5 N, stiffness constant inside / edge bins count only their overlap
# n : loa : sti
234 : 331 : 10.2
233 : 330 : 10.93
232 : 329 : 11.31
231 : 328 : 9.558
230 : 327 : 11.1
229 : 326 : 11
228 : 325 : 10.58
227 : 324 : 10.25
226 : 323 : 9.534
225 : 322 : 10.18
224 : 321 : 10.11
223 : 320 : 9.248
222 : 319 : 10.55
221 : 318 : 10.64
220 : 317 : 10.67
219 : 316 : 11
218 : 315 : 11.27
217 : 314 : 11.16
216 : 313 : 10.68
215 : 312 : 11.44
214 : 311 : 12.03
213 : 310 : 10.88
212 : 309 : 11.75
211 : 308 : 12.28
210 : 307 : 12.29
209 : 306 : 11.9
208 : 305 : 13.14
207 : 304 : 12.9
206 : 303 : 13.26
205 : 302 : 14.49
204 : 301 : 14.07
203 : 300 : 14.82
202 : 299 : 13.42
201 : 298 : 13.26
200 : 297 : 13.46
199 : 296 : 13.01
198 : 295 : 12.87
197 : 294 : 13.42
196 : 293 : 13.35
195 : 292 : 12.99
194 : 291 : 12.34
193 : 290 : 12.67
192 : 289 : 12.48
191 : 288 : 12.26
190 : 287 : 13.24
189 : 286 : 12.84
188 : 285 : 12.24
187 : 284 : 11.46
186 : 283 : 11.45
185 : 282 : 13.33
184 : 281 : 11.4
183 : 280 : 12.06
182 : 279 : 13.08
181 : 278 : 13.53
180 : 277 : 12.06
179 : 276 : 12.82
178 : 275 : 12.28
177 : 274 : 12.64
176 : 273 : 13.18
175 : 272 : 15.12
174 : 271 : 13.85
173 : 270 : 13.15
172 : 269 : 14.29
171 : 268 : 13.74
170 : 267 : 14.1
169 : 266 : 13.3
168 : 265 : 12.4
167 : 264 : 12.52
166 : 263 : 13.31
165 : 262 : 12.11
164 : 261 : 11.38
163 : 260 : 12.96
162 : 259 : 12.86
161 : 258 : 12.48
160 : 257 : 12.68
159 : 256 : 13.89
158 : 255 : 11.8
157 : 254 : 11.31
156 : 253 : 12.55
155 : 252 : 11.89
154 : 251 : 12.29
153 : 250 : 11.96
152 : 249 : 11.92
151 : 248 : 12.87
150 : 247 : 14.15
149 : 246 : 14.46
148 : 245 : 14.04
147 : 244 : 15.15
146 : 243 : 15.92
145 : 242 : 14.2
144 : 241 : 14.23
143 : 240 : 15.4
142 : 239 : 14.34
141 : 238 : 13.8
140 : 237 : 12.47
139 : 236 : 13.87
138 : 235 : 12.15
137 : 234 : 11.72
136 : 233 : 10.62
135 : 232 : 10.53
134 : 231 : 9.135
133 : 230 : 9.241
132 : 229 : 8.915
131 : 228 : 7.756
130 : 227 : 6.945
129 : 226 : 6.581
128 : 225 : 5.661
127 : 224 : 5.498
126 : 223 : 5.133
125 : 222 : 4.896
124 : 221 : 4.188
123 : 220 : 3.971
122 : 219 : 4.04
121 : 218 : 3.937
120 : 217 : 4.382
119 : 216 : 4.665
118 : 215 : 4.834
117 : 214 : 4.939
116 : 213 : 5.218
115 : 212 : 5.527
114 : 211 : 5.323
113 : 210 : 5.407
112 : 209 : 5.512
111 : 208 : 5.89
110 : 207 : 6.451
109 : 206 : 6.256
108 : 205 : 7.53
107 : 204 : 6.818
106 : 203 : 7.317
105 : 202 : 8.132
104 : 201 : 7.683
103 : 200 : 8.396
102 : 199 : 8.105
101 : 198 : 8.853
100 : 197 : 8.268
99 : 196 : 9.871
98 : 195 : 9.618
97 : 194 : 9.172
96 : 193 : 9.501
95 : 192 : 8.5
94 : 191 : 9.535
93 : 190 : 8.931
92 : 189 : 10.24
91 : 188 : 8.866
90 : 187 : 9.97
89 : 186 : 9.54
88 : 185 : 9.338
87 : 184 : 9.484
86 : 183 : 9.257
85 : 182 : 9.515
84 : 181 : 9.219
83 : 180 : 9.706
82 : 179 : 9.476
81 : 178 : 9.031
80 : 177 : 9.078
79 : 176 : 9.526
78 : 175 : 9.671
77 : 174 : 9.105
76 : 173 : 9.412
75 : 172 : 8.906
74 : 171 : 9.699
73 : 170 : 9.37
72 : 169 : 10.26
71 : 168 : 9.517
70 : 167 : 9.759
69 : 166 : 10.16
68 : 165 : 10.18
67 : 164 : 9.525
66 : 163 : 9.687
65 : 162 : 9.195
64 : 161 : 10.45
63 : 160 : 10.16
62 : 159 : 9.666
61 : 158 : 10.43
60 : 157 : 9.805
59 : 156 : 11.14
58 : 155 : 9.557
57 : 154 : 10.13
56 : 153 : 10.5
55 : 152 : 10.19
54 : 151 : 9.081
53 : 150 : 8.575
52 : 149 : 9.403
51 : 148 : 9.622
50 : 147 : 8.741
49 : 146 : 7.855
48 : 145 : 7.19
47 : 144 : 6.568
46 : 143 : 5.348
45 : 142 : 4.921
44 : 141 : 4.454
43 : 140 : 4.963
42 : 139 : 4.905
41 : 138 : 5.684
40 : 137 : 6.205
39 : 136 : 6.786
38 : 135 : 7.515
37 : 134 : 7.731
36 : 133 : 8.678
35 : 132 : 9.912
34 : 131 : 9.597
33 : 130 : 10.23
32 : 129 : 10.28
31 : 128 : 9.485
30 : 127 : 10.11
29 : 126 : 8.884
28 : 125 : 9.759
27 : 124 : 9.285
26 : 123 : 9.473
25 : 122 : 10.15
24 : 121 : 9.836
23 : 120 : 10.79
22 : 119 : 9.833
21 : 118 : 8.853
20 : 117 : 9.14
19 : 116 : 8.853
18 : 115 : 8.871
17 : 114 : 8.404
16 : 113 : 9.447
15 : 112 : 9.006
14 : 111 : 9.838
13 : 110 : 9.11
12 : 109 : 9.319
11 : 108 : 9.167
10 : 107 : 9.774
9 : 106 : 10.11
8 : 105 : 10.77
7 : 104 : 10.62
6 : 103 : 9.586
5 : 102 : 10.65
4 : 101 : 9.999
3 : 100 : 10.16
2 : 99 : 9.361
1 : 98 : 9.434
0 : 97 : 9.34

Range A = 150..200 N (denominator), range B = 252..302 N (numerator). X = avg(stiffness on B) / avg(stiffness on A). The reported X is 1.35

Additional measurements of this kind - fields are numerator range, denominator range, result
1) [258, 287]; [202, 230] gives 2.22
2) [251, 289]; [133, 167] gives 1.52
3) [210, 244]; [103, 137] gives 0.91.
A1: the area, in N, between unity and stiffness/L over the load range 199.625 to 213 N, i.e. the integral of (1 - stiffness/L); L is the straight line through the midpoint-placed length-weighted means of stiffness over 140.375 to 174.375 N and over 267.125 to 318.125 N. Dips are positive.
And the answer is 4.9 N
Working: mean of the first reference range 9.06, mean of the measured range 6.56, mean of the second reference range 12.7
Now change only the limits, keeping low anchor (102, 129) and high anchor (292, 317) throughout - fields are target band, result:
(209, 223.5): 8.30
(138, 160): 4.15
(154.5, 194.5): 3.50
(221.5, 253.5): 0.77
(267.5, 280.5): -1.22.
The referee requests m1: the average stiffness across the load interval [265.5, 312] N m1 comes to 12.9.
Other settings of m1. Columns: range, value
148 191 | 9.63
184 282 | 10.2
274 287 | 12.4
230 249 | 13.1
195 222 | 6.25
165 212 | 8.66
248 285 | 12.7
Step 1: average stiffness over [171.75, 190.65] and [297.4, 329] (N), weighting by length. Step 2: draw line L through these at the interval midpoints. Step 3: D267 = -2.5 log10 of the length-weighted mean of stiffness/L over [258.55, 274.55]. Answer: -0.21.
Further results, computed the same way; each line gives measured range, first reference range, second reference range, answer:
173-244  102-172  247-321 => 0.243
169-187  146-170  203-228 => -0.142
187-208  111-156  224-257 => 0.245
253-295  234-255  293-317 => 0.014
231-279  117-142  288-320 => -0.160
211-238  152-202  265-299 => 0.463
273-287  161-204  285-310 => -0.006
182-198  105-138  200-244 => -0.104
